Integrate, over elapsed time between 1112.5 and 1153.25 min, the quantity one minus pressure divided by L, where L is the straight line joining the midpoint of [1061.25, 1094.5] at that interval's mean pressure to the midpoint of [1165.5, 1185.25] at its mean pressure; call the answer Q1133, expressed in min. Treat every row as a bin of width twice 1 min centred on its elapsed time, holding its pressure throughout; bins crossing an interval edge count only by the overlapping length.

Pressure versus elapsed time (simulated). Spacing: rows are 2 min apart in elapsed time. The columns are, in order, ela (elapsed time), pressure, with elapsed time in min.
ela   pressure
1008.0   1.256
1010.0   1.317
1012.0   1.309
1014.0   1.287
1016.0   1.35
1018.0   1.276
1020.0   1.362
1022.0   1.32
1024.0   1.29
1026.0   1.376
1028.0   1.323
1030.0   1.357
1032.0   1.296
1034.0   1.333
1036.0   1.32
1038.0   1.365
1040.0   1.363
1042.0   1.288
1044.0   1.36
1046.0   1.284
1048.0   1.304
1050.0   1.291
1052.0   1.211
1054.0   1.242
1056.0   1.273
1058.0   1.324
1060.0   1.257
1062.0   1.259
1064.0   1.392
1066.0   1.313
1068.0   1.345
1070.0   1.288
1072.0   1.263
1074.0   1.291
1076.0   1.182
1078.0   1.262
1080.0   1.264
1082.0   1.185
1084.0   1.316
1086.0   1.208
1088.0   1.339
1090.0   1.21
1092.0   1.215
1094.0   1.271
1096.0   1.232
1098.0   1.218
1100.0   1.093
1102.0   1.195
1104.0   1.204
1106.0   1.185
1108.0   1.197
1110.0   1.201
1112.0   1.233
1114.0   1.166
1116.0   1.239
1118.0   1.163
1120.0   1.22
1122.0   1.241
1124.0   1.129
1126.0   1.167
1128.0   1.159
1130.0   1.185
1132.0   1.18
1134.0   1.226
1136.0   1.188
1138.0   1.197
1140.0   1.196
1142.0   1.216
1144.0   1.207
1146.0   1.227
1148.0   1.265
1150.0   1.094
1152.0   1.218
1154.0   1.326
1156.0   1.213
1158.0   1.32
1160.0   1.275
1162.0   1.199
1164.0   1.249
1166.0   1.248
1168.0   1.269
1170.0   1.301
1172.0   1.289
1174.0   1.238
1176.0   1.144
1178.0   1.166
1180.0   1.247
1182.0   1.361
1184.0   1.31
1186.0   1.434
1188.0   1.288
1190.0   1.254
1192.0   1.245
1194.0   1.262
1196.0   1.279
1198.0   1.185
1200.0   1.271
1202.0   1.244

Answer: 2.23 min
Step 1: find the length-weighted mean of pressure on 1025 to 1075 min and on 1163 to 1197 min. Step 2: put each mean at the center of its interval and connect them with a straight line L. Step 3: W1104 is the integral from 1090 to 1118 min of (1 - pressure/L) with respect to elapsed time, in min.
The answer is 1.9 min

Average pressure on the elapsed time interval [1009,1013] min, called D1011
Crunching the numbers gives 1.31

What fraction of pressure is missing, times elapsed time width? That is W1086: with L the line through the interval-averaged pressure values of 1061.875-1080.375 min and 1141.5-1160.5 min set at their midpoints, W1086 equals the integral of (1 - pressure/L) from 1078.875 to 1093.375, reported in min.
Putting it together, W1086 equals 0.3 min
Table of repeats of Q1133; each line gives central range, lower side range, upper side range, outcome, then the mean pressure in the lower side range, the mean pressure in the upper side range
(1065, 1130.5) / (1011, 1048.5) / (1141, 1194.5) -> 3.36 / 1.32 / 1.25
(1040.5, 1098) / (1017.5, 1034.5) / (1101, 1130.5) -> -0.53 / 1.33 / 1.19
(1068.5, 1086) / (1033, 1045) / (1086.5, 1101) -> 0.04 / 1.34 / 1.22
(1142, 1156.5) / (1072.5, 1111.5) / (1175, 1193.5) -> 0.38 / 1.23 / 1.27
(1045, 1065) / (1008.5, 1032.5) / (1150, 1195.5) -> 0.37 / 1.32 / 1.26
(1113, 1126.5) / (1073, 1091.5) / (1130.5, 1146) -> 0.31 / 1.25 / 1.2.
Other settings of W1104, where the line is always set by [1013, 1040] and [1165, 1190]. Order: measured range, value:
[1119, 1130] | 0.93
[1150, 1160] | 0.23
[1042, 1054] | 0.32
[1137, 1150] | 0.78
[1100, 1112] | 1.01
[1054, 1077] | 0.47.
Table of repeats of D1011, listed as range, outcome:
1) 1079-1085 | 1.25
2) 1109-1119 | 1.2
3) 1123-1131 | 1.16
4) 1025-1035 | 1.34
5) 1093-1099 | 1.24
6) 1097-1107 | 1.18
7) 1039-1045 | 1.34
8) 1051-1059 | 1.26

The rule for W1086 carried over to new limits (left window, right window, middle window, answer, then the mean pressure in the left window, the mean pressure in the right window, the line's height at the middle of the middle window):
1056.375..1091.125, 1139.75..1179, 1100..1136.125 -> 1.83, 1.28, 1.23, 1.25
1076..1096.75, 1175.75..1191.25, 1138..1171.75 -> 0.86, 1.25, 1.28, 1.27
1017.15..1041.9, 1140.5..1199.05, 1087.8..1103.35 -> 0.94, 1.33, 1.25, 1.29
